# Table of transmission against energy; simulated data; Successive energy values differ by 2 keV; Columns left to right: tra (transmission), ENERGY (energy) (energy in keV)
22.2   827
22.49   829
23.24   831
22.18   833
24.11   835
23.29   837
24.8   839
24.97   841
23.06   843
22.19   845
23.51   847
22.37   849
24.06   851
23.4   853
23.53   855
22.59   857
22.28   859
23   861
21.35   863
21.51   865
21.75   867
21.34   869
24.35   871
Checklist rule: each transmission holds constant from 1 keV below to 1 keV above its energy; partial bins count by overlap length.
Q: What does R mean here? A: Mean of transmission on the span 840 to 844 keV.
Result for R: 24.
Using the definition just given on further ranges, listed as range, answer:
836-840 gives 24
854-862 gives 22.9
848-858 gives 23.2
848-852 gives 23.2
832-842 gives 23.9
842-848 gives 22.9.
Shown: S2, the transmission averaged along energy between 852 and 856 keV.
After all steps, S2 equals 23.5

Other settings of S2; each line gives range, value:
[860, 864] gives 22.2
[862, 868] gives 21.5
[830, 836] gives 23.2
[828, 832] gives 22.9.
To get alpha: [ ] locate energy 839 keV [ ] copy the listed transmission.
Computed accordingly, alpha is 24.8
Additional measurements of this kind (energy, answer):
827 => 22.2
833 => 22.18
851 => 24.06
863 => 21.35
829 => 22.49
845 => 22.19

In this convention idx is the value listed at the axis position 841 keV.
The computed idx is 24.97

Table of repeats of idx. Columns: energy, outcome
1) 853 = 23.4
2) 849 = 22.37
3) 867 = 21.75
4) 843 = 23.06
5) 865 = 21.51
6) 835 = 24.11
